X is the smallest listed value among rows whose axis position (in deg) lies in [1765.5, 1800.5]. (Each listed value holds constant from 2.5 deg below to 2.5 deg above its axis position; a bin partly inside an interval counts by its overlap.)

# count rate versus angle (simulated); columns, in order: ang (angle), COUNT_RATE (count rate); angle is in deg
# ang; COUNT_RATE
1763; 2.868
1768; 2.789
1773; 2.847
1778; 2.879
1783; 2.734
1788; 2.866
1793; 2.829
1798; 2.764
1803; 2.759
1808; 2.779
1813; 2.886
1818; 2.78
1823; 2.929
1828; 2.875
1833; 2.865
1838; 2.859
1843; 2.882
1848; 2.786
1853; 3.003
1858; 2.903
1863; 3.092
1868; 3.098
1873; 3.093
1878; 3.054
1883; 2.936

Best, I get 2.734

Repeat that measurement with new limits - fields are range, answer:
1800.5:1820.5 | 2.759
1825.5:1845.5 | 2.859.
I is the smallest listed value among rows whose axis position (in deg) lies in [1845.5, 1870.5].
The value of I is 2.786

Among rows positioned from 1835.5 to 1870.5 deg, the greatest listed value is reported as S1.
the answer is 3.098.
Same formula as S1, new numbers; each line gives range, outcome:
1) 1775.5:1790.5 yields 2.879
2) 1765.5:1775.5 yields 2.847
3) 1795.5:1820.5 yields 2.886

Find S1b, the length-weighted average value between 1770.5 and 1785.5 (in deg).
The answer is 2.82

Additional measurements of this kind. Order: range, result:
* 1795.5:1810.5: 2.77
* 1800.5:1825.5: 2.83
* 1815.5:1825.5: 2.85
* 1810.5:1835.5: 2.87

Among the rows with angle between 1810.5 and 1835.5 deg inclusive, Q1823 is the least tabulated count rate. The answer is 2.78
